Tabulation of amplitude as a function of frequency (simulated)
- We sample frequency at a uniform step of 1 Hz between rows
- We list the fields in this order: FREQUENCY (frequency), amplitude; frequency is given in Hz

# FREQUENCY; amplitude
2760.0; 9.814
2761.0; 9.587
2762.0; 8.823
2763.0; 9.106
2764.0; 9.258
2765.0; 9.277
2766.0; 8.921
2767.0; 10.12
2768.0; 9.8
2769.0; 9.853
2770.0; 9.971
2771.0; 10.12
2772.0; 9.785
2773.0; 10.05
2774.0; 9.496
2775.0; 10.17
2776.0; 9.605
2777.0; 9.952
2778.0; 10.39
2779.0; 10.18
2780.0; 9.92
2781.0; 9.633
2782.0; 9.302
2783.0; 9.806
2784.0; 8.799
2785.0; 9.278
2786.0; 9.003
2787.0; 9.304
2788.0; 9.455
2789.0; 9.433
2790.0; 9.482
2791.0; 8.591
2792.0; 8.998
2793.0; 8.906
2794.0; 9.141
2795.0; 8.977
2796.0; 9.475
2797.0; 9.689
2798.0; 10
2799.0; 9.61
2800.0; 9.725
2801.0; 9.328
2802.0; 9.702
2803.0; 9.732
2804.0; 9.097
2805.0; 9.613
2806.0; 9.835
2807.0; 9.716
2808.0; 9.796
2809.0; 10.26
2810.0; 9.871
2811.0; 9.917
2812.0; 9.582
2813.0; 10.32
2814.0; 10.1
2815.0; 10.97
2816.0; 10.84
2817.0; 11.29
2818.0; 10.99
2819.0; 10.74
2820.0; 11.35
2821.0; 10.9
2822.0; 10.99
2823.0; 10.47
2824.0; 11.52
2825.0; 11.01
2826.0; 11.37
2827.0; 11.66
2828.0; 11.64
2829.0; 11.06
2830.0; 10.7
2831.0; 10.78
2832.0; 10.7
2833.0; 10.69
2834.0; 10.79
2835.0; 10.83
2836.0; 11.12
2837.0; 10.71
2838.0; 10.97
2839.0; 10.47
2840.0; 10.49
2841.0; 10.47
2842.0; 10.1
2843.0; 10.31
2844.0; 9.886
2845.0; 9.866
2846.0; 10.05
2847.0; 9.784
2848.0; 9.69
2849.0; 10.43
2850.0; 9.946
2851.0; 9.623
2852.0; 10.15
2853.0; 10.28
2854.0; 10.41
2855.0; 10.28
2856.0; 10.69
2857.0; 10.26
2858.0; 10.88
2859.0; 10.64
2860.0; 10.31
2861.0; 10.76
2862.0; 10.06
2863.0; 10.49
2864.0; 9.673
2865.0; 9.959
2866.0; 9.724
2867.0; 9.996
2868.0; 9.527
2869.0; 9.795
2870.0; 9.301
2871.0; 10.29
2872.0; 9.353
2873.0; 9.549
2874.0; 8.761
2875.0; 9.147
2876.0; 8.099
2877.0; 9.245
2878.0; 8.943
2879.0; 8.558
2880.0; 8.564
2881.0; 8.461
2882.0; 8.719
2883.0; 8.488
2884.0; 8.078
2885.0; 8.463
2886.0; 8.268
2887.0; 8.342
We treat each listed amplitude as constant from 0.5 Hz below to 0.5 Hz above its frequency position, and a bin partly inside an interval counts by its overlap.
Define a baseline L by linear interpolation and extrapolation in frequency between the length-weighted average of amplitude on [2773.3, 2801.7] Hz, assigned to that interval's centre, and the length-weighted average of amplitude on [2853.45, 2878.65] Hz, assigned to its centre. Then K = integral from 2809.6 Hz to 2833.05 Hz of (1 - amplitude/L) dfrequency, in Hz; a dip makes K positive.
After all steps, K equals -2.9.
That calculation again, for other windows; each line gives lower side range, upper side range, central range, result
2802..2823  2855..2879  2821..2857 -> -1.9 Hz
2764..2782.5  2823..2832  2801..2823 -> 1.1 Hz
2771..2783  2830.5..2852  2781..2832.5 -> 0.3 Hz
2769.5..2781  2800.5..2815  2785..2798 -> 0.9 Hz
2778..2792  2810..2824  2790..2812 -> 1.1 Hz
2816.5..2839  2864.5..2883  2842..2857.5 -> 0.0 Hz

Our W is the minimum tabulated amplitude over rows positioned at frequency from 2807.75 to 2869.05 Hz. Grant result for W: 9.527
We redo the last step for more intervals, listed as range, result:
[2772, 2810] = 8.591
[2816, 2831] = 10.47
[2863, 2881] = 8.099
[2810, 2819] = 9.582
